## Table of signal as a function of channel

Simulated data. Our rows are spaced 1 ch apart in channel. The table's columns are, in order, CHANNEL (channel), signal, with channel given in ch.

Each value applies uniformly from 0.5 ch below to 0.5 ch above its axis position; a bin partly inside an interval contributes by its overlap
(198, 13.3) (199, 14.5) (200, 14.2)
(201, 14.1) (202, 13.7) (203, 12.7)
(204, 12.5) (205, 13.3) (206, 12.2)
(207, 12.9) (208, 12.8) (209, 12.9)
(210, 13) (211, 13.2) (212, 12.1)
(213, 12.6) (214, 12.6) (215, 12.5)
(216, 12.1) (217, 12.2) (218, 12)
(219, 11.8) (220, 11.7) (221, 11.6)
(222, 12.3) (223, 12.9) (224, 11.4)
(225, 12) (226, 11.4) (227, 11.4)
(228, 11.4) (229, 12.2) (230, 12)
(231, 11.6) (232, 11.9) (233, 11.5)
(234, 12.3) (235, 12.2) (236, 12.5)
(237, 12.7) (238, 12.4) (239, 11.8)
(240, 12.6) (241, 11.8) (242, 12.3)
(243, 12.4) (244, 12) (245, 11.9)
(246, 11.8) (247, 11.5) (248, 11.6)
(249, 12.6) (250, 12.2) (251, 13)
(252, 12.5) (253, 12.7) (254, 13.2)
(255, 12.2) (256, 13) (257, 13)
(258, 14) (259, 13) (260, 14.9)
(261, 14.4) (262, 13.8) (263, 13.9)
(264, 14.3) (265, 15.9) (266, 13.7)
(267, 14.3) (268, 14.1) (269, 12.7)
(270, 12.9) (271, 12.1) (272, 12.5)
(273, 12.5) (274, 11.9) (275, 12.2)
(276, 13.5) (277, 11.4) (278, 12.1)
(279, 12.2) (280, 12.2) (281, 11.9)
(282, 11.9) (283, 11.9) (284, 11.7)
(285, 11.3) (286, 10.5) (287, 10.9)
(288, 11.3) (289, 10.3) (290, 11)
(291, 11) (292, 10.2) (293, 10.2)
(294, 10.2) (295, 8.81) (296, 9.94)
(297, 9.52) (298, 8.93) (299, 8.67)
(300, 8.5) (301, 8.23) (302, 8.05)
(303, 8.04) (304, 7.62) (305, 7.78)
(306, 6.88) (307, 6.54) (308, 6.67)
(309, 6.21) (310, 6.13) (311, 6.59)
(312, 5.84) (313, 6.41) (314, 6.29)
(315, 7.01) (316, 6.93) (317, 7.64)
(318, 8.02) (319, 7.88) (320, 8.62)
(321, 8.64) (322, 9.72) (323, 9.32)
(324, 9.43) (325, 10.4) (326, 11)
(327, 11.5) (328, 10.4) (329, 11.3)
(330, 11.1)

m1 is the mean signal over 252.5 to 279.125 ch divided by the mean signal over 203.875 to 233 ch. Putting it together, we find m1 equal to 1.08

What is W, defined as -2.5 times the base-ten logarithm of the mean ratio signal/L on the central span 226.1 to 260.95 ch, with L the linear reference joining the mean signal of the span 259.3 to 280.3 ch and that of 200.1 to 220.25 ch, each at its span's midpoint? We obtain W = 0.053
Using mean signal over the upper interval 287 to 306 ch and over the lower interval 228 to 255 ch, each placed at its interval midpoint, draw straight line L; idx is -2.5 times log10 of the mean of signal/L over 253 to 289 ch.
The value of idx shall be -0.194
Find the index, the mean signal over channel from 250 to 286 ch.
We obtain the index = 12.9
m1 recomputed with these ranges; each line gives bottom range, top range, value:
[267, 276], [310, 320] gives 0.55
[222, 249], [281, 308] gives 0.80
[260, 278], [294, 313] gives 0.58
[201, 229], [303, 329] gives 0.65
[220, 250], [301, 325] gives 0.63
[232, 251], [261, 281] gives 1.08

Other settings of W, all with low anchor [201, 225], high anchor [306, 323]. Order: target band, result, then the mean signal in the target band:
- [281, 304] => -0.19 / 10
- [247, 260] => -0.22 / 12.8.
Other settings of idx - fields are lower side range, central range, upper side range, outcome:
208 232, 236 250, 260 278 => 0.05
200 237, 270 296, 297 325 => -0.24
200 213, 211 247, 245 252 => 0.04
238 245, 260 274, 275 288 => -0.14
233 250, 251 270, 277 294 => -0.16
